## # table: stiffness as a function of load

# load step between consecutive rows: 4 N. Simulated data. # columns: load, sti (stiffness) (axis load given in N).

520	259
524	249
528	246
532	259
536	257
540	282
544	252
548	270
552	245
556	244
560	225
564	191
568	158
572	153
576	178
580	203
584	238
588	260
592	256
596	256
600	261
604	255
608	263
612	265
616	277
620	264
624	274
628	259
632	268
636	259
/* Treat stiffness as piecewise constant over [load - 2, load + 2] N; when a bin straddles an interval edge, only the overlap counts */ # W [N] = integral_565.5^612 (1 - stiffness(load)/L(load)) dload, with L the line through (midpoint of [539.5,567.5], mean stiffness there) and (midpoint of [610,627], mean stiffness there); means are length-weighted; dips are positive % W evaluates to 5.2 N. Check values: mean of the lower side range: 238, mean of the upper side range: 269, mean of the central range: 227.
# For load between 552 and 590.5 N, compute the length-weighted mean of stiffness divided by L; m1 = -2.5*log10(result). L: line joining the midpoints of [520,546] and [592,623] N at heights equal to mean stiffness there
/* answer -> 0.24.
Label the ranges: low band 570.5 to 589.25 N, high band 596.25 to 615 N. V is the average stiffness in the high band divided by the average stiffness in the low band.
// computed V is 1.27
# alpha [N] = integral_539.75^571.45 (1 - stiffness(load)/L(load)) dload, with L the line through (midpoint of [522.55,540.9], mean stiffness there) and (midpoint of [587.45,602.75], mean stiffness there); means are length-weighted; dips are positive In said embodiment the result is 3.8 N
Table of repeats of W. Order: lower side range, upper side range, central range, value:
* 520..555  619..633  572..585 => 3.3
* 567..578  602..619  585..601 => -2.9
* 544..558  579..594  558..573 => 3.9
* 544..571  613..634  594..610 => -0.4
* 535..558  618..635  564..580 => 5.5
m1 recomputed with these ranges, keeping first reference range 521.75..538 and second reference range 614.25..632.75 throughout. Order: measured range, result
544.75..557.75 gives 0.014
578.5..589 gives 0.128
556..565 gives 0.183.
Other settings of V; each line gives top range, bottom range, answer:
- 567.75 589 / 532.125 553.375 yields 0.76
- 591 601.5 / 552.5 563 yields 1.11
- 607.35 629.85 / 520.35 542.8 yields 1.03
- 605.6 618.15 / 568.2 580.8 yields 1.55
